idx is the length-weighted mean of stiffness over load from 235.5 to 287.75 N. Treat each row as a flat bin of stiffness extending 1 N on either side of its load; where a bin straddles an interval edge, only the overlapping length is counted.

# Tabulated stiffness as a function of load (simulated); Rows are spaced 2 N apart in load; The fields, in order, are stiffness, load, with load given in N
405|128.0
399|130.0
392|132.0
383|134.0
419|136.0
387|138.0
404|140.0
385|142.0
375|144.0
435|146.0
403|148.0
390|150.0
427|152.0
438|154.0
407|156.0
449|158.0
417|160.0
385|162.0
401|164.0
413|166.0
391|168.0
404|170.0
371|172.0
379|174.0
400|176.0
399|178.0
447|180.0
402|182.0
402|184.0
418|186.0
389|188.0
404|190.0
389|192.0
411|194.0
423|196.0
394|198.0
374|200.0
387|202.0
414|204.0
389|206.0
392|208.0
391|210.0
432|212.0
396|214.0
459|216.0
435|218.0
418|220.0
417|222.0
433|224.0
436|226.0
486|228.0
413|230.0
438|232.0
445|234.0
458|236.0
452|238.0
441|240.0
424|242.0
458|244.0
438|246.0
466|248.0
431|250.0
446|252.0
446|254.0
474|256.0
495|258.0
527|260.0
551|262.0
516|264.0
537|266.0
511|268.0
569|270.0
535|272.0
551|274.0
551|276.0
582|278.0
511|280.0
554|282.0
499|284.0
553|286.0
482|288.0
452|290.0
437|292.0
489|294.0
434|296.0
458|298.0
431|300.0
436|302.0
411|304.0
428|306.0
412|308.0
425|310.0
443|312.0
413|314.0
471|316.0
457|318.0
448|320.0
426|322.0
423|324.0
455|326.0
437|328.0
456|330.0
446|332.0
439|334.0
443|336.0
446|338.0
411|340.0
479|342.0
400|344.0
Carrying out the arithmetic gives 499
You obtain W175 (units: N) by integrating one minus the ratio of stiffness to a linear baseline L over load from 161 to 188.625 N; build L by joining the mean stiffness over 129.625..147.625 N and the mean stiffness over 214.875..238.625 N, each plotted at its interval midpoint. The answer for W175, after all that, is 1.00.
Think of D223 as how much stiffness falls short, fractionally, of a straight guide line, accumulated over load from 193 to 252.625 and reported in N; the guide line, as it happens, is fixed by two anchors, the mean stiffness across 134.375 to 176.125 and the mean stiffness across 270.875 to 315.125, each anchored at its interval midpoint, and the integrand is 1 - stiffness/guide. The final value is 1.8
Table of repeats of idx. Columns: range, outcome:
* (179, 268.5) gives 437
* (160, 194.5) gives 401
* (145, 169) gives 413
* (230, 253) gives 444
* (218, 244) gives 439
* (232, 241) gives 448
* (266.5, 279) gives 549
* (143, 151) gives 401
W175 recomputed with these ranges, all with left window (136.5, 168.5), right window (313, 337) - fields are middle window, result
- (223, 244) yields -0.96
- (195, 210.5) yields 0.81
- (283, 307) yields -1.24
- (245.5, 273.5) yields -4.47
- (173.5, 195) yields 0.49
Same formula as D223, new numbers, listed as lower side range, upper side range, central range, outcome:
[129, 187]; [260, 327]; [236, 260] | 0.0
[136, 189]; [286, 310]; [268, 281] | -3.2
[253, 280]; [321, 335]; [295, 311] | 1.5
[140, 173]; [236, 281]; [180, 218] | 3.2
